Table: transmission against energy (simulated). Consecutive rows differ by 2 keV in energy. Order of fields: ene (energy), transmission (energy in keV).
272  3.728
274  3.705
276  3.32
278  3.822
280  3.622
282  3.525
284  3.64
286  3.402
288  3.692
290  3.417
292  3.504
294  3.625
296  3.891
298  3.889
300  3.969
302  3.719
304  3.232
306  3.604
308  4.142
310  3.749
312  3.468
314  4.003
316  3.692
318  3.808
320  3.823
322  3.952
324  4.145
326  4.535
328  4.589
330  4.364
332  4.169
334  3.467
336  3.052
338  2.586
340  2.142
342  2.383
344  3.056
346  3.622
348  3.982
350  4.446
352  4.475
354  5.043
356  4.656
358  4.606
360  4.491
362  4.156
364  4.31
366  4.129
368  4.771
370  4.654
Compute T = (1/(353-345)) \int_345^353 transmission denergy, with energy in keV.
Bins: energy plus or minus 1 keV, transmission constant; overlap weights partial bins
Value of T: 4.13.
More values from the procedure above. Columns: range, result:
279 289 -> 3.58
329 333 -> 4.27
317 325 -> 3.93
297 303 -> 3.86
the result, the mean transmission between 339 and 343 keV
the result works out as 2.26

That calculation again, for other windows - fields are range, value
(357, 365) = 4.39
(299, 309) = 3.73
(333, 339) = 3.04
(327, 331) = 4.48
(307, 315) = 3.84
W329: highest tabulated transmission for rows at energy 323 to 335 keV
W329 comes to 4.589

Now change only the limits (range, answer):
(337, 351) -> 4.446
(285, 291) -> 3.692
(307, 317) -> 4.142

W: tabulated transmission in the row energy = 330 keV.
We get 4.364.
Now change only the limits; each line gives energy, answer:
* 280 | 3.622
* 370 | 4.654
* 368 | 4.771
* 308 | 4.142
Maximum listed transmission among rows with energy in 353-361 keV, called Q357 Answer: 5.043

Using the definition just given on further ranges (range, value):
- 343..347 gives 3.622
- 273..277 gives 3.705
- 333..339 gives 3.467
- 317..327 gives 4.535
